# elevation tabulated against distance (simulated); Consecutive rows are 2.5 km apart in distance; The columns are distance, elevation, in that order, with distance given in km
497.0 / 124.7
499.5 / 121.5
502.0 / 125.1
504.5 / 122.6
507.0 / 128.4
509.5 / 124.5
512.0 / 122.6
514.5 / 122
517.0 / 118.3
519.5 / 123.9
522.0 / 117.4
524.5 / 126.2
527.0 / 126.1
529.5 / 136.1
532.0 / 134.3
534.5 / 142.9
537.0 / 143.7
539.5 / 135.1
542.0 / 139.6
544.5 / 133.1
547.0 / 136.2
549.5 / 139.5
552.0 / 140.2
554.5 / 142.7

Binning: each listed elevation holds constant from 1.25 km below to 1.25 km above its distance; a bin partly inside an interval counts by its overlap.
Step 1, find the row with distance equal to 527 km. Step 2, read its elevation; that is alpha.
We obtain 126.1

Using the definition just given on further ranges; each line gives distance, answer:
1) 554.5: 142.7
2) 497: 124.7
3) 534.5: 142.9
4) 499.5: 121.5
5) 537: 143.7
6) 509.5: 124.5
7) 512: 122.6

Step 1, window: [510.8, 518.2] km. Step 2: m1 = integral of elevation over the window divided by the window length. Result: 121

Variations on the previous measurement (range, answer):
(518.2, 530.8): 126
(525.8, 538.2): 137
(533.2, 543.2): 140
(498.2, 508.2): 124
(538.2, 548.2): 136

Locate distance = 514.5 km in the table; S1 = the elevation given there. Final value 122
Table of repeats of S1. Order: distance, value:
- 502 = 125.1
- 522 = 117.4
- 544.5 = 133.1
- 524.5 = 126.2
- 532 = 134.3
